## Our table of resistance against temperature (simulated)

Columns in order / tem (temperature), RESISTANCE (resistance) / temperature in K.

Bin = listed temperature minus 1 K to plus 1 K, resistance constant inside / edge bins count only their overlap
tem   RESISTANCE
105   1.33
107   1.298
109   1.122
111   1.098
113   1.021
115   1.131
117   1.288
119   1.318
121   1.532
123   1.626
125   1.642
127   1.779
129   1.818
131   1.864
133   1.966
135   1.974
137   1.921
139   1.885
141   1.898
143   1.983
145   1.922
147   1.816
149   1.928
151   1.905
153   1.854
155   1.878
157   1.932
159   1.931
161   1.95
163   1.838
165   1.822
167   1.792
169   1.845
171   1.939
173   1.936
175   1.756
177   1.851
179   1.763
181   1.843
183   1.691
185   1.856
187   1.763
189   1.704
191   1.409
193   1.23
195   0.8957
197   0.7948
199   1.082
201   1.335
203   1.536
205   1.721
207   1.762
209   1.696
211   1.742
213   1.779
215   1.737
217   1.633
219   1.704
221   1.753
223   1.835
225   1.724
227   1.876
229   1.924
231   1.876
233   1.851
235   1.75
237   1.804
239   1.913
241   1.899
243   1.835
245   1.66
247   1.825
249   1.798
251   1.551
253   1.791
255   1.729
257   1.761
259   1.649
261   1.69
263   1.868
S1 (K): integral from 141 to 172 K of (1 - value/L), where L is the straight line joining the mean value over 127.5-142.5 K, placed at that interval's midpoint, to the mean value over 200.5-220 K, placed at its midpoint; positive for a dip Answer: -0.9 K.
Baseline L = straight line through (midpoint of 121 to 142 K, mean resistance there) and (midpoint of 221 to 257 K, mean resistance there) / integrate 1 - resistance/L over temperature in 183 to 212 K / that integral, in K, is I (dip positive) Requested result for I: 5.4 K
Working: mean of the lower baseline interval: 1.82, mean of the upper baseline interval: 1.8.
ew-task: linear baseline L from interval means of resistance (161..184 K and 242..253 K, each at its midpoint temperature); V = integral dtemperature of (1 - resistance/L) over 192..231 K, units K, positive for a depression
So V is 4.5 K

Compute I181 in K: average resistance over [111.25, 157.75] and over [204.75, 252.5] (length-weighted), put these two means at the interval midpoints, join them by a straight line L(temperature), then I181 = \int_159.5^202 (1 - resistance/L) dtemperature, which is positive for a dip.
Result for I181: 3.0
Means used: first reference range 1.72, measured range 1.63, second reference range 1.78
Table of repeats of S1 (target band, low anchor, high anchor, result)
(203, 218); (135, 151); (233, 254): 0.95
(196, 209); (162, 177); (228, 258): 3.05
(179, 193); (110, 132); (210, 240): -0.09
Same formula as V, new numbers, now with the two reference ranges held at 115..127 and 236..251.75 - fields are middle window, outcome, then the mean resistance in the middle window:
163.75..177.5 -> -2.1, 1.85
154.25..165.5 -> -2.3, 1.9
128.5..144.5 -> -4.2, 1.92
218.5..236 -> -0.7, 1.81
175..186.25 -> -1.2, 1.8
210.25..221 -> 0.0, 1.72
